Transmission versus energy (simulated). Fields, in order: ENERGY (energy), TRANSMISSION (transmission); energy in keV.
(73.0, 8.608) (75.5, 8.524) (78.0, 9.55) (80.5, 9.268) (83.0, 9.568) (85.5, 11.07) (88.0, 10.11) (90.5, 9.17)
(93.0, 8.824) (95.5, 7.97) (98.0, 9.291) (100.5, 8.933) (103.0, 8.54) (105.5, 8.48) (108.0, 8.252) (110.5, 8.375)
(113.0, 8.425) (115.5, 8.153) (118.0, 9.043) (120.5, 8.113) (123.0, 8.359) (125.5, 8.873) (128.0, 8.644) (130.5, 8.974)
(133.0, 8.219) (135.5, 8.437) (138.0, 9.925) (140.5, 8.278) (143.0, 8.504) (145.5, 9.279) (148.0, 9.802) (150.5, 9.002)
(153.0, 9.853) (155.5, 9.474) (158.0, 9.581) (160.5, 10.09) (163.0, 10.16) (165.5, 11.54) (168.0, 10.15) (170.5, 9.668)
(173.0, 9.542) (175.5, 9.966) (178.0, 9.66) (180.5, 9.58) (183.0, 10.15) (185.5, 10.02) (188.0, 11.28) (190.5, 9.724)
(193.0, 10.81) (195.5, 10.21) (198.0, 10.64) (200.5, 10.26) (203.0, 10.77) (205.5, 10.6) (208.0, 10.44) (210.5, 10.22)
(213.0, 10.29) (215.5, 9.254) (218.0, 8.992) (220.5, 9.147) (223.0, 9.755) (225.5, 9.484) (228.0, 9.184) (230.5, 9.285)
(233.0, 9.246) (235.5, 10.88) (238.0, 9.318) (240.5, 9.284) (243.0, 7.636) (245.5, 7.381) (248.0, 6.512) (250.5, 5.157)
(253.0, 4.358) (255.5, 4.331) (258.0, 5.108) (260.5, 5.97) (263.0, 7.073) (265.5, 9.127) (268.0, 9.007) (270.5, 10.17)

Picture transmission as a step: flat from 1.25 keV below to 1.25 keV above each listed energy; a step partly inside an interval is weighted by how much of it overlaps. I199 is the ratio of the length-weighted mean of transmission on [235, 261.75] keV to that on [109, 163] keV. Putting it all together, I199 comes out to 0.76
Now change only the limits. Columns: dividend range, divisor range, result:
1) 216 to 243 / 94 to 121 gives 1.10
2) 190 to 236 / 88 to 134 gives 1.15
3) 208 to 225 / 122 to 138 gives 1.11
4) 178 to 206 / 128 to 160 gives 1.13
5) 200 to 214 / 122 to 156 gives 1.16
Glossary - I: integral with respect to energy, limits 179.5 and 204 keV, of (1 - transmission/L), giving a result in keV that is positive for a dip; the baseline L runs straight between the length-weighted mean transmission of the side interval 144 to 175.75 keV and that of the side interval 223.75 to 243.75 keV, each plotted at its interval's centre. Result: -1.8 keV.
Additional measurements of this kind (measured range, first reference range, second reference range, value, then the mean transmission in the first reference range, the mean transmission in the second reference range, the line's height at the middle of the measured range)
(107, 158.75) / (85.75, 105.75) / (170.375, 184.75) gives 3.03 keV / 9.04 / 9.78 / 9.38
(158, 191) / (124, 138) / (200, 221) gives -2.34 keV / 8.74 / 10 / 9.44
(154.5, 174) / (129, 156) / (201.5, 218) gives -1.30 keV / 9.05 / 10.2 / 9.41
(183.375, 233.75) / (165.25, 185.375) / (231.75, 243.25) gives -1.66 keV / 9.96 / 9.42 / 9.67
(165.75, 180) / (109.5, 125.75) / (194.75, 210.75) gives -0.22 keV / 8.45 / 10.5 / 9.76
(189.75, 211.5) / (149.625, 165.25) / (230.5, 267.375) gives -4.47 keV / 9.83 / 7.34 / 8.65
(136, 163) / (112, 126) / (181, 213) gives -0.46 keV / 8.48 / 10.4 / 9.23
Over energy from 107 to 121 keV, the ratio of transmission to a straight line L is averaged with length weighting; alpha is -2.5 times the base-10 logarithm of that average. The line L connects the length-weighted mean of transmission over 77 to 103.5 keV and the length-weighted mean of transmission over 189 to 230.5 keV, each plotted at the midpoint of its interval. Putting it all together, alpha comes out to 0.13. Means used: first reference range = 9.32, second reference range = 9.97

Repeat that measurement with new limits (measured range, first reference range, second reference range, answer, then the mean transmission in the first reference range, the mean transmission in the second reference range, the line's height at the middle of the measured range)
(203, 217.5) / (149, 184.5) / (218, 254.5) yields -0.141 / 9.89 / 8.33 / 8.91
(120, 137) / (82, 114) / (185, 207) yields 0.110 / 9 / 10.5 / 9.47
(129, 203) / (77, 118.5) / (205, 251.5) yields -0.085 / 9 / 9.05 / 9.03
